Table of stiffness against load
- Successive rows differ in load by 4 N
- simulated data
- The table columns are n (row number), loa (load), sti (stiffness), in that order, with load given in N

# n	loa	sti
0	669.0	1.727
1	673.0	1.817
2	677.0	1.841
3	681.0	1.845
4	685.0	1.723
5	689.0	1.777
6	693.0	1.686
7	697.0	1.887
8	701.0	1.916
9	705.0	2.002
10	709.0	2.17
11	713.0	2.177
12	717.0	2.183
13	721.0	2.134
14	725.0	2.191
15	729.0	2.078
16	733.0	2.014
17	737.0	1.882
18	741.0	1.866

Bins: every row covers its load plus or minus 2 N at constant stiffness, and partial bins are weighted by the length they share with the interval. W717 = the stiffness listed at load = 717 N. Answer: 2.183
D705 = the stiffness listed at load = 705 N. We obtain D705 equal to 2.002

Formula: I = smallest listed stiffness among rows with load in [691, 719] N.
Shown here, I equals 1.686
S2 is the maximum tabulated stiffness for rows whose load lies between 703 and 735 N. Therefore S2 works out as 2.191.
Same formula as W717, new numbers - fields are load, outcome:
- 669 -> 1.727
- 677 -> 1.841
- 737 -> 1.882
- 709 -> 2.17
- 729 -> 2.078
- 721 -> 2.134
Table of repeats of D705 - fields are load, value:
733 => 2.014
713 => 2.177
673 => 1.817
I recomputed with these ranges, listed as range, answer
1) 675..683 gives 1.841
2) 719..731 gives 2.078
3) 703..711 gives 2.002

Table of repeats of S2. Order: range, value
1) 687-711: 2.17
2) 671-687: 1.845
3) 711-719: 2.183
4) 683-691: 1.777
